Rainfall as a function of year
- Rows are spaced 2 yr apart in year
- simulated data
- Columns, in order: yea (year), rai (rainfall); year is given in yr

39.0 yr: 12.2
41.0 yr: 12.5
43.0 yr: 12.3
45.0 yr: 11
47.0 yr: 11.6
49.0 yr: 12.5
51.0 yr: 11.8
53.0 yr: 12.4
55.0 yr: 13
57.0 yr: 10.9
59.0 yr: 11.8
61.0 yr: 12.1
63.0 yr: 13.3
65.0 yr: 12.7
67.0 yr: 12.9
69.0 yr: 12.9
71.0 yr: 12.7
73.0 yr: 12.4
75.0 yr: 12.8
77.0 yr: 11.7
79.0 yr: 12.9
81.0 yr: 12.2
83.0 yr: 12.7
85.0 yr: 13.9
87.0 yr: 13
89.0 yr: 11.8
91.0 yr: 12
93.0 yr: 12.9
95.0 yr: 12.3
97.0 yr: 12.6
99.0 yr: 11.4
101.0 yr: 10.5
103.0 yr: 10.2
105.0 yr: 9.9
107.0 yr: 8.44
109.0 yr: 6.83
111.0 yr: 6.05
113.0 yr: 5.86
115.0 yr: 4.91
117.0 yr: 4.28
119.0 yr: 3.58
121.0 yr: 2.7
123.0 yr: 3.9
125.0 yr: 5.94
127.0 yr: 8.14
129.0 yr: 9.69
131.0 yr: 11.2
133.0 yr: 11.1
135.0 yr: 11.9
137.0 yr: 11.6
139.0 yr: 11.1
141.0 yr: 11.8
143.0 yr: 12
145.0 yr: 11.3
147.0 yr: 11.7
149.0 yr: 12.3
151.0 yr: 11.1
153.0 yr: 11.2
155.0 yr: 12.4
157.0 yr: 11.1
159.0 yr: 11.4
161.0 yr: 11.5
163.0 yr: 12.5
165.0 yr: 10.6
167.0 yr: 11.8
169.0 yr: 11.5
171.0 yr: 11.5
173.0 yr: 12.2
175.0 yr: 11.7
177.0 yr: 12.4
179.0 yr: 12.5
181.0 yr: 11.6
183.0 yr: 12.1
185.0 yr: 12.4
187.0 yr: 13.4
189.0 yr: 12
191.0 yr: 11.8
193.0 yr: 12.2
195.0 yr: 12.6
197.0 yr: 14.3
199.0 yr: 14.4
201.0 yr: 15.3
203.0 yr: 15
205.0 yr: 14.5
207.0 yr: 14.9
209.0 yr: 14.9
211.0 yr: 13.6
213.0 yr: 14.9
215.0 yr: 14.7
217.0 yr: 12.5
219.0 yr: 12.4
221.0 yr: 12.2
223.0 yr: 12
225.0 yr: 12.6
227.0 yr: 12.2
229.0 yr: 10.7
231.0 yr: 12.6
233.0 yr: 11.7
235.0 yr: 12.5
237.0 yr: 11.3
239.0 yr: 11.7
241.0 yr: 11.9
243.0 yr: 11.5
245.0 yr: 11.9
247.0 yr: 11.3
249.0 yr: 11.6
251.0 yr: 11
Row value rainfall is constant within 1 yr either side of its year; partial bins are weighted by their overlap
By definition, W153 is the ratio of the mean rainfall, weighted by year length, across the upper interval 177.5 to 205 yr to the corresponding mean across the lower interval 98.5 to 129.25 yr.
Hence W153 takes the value 1.90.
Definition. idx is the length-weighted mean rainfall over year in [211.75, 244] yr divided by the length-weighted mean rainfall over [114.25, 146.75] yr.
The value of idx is 1.44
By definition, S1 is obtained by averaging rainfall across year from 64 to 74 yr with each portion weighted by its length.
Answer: 12.7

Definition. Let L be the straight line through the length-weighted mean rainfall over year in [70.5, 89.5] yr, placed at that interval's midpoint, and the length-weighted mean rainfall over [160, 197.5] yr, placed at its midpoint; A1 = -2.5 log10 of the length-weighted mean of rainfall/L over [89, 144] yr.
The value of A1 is 0.35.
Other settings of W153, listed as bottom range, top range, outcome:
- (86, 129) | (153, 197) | 1.42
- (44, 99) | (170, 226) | 1.06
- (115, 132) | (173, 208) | 2.15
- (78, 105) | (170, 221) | 1.09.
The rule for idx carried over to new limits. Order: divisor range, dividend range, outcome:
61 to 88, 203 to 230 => 1.04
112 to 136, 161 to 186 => 1.71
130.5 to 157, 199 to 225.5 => 1.20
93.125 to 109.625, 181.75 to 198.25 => 1.20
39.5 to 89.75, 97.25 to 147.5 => 0.70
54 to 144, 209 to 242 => 1.20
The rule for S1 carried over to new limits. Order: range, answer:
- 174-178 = 12.1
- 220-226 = 12.3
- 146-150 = 12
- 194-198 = 13.4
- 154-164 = 11.8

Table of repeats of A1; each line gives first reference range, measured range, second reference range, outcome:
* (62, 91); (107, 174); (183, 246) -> 0.314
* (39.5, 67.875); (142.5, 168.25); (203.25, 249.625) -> 0.079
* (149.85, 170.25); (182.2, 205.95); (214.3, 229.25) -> -0.112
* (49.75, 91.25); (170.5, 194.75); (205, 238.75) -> 0.052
